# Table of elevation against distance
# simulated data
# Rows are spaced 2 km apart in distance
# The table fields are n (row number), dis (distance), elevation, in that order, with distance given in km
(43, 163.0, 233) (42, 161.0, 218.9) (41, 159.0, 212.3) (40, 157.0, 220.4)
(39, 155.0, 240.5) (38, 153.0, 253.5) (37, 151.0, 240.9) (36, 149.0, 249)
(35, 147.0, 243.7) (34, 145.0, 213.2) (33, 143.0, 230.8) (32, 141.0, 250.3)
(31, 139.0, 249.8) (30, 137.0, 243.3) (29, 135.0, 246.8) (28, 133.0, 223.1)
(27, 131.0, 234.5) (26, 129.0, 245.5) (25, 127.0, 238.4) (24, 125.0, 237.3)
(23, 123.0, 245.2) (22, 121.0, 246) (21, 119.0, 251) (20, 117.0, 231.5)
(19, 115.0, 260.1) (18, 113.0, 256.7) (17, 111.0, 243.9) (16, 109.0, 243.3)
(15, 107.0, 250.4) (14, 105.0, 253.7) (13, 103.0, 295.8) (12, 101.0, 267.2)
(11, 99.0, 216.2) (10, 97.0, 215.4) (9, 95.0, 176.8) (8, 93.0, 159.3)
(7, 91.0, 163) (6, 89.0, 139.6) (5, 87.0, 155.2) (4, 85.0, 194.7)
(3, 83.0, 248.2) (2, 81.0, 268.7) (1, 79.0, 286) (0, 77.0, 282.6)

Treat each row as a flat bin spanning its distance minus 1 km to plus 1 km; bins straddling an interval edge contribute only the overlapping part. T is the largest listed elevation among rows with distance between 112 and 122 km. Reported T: 260.1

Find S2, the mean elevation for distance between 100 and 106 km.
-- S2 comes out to 272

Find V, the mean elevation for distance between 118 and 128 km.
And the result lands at 244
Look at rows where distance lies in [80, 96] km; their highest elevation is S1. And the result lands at 268.7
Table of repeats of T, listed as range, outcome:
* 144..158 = 253.5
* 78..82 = 286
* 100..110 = 295.8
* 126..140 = 249.8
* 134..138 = 246.8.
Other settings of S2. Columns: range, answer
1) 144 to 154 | 240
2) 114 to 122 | 247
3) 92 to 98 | 184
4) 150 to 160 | 234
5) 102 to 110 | 261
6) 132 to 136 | 235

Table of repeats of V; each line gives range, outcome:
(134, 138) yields 245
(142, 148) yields 229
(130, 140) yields 240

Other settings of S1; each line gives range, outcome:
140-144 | 250.3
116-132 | 251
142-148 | 243.7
